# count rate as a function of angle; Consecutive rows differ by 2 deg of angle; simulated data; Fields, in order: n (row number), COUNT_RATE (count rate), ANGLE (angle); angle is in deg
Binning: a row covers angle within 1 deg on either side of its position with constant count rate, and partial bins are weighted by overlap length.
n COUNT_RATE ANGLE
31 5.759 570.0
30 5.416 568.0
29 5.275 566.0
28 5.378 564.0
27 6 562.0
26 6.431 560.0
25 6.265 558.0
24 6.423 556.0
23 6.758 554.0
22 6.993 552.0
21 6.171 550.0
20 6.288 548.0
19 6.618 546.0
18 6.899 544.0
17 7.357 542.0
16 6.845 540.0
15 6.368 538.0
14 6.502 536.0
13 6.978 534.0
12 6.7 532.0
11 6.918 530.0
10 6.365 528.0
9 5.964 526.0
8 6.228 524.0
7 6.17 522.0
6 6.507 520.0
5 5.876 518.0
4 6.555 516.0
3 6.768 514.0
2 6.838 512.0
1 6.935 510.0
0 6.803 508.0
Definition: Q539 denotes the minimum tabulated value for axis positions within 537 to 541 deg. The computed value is 6.368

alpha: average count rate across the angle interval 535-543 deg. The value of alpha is 6.77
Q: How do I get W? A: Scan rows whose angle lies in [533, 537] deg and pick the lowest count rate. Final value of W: 6.502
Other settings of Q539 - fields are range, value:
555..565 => 5.378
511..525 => 5.876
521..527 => 5.964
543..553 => 6.171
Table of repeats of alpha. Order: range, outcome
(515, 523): 6.28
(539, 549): 6.8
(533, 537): 6.74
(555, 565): 6.1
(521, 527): 6.12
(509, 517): 6.77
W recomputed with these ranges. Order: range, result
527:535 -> 6.365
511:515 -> 6.768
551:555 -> 6.758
